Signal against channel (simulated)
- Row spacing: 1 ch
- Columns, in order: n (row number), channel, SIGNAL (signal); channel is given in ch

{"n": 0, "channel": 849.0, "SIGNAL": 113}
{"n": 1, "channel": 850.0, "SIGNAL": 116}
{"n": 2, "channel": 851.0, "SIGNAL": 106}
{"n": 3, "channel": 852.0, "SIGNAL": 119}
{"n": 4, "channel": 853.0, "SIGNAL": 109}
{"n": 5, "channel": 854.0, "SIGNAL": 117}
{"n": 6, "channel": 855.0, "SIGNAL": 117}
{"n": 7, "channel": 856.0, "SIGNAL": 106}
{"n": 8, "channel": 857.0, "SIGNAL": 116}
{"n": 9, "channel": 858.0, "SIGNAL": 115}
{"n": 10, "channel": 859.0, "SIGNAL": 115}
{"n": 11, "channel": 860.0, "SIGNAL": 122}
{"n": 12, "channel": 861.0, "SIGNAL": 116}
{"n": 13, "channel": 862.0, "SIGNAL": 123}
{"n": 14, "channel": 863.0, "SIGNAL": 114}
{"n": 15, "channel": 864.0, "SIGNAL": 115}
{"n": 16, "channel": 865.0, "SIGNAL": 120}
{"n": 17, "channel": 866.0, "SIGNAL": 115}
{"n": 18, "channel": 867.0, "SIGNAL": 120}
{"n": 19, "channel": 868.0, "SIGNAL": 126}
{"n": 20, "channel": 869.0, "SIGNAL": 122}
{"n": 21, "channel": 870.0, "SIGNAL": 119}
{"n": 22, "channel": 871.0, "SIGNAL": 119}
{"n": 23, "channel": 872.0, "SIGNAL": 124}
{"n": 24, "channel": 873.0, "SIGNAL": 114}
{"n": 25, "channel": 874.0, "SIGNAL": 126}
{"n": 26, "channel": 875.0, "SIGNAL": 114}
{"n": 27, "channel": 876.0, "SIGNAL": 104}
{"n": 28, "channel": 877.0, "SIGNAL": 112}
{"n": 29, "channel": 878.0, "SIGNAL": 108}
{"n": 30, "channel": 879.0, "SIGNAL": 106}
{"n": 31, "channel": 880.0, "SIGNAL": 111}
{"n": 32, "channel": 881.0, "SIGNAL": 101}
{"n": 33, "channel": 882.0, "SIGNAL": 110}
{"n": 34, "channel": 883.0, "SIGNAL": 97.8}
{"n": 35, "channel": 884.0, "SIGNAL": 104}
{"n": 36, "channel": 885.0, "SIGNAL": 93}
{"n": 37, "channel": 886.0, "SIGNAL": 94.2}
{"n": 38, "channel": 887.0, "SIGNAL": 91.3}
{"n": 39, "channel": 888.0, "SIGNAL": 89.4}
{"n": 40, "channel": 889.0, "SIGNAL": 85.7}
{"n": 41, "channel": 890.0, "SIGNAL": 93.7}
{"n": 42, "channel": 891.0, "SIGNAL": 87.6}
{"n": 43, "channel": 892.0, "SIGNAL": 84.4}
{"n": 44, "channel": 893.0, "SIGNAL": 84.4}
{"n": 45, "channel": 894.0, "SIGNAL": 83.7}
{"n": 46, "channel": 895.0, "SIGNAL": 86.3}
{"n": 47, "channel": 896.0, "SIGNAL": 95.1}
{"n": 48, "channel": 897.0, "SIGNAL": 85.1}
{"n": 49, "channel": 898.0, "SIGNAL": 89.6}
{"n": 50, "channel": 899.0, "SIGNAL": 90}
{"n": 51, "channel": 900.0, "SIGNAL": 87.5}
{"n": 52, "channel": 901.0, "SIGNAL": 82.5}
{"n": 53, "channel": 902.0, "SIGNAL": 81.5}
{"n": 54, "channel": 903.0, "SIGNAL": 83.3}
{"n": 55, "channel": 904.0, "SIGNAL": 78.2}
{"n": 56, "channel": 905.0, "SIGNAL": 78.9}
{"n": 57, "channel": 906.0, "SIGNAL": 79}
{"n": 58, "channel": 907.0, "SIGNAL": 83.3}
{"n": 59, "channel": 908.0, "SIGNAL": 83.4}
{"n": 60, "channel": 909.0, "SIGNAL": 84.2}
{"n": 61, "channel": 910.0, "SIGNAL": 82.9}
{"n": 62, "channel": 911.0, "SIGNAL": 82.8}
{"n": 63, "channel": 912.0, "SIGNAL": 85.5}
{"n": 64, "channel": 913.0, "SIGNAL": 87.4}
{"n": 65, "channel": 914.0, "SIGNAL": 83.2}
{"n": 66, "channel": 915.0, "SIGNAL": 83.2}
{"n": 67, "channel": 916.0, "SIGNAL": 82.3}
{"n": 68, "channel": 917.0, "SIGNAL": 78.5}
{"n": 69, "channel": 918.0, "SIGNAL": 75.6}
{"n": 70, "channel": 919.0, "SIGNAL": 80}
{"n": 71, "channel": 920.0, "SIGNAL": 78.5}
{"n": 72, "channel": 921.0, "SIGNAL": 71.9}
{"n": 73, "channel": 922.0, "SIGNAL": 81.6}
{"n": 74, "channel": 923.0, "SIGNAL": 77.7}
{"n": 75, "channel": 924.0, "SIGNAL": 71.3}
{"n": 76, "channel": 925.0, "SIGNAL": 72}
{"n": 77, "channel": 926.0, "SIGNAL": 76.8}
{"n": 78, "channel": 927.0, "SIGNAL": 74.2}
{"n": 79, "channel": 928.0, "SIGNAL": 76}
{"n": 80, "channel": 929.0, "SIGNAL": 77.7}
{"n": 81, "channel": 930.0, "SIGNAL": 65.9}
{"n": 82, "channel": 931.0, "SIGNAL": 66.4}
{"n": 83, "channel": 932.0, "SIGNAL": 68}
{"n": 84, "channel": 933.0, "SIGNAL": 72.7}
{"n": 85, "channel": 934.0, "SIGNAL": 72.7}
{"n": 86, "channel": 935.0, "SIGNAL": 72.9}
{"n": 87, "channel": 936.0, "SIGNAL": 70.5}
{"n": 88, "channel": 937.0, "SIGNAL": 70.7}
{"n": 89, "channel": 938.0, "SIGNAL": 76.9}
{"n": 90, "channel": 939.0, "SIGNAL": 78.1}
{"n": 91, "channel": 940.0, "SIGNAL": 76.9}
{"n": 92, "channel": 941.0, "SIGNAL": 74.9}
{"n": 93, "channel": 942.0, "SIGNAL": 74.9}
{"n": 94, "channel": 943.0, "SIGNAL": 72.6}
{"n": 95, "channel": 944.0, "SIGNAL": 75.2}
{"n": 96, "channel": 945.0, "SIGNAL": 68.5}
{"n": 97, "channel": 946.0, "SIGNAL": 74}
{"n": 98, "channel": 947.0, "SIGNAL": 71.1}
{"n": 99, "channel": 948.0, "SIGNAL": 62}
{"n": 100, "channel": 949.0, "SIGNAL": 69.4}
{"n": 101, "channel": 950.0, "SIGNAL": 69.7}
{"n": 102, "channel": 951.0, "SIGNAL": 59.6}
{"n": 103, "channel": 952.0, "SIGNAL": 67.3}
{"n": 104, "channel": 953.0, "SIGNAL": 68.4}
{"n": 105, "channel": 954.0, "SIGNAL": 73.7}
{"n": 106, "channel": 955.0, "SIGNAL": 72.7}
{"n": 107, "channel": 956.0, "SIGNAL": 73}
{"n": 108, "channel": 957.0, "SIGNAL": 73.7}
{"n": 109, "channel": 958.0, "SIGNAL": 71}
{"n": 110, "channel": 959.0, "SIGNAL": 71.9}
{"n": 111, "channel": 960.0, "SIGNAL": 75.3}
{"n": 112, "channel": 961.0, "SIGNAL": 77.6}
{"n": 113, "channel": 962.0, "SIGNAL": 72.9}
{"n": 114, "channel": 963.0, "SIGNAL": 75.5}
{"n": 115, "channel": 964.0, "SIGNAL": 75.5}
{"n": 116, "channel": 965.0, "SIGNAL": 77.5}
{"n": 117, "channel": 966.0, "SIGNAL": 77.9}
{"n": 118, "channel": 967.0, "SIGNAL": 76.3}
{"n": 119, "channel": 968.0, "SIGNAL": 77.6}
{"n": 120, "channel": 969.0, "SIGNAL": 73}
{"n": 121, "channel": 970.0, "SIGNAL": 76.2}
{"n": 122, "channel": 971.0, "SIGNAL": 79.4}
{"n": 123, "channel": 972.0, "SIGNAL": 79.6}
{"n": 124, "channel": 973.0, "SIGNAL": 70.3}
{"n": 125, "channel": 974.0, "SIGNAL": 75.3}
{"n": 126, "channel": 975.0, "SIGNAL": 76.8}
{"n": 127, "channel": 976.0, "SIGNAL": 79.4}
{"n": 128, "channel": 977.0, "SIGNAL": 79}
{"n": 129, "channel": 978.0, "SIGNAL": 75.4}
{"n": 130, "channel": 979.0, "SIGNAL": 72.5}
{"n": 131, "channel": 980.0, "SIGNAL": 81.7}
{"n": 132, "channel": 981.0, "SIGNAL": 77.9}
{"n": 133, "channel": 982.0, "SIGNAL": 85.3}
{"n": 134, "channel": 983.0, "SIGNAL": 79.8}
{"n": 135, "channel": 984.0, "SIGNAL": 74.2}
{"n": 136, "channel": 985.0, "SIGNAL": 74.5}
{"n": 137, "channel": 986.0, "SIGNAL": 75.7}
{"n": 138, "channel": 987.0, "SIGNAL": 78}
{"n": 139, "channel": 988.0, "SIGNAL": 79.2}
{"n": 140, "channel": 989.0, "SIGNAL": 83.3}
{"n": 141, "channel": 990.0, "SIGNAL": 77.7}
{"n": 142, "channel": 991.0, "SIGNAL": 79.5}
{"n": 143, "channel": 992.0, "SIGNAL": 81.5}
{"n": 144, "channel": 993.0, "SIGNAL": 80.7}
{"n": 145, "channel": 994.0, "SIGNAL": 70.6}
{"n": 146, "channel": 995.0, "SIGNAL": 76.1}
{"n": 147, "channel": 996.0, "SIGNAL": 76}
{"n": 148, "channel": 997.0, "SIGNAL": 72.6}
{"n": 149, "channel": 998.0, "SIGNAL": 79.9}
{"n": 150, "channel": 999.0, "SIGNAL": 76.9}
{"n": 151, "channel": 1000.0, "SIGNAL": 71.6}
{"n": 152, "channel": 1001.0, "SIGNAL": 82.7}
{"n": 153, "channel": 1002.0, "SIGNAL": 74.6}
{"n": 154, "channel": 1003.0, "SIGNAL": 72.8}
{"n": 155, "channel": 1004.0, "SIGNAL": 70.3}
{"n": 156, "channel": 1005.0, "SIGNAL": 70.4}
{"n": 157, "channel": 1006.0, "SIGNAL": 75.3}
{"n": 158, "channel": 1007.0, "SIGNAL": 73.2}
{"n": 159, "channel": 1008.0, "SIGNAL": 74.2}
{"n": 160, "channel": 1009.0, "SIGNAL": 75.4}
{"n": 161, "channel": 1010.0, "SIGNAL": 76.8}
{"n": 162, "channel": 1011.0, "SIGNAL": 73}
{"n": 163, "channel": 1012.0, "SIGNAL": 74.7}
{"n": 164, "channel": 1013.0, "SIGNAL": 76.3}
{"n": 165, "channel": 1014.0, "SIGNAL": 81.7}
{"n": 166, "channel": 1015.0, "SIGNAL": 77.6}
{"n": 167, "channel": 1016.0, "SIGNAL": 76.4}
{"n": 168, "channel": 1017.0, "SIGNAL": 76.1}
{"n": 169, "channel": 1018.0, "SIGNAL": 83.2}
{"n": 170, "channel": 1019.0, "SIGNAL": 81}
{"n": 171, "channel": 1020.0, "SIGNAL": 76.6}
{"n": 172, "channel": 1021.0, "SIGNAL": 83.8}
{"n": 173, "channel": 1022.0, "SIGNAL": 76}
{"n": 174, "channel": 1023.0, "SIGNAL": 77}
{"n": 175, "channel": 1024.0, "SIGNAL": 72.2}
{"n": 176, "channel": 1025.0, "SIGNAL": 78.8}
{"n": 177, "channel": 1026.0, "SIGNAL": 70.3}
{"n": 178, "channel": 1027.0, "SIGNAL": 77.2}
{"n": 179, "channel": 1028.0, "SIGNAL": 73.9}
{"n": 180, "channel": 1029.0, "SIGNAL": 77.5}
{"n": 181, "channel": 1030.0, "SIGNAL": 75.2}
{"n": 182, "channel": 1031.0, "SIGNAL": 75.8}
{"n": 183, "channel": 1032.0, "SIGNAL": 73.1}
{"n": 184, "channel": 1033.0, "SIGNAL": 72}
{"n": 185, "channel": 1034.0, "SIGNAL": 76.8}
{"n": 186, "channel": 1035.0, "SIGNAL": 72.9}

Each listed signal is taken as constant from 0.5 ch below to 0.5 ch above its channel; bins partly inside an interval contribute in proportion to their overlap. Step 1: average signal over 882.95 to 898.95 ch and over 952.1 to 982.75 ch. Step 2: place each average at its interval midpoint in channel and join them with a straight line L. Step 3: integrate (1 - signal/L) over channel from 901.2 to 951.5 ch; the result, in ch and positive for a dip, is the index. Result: 4.56 ch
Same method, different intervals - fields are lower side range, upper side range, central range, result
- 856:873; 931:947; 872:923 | 4.1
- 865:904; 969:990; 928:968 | 5.9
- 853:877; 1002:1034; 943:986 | 7.5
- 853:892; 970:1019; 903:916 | 2.2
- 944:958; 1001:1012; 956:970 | -0.9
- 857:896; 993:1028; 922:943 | 4.6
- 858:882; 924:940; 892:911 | 1.9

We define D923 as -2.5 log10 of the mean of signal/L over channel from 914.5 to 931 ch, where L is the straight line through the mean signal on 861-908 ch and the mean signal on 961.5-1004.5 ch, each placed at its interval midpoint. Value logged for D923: 0.196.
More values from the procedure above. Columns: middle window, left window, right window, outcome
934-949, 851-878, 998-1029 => 0.30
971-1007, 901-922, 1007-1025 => 0.02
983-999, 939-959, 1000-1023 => -0.04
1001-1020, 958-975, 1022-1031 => -0.01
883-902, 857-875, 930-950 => 0.14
